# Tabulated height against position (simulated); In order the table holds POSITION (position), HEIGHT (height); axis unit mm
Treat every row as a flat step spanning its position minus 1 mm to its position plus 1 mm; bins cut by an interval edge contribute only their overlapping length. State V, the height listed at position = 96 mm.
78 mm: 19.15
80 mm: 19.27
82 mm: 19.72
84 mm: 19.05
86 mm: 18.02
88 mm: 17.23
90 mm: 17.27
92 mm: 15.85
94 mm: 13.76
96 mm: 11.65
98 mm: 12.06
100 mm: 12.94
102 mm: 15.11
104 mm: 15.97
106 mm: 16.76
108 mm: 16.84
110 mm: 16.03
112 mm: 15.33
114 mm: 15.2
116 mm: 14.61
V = 11.65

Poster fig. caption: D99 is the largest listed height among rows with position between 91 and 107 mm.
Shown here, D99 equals 16.76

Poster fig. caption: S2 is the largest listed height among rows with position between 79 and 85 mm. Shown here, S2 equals 19.72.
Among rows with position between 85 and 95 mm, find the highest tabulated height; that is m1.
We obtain 18.02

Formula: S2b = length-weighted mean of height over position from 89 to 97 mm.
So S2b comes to 14.6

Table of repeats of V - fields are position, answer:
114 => 15.2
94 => 13.76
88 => 17.23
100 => 12.94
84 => 19.05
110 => 16.03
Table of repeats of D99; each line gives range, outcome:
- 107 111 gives 16.84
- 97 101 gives 12.94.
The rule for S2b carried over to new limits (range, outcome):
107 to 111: 16.4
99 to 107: 15.2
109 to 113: 15.7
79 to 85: 19.3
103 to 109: 16.5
